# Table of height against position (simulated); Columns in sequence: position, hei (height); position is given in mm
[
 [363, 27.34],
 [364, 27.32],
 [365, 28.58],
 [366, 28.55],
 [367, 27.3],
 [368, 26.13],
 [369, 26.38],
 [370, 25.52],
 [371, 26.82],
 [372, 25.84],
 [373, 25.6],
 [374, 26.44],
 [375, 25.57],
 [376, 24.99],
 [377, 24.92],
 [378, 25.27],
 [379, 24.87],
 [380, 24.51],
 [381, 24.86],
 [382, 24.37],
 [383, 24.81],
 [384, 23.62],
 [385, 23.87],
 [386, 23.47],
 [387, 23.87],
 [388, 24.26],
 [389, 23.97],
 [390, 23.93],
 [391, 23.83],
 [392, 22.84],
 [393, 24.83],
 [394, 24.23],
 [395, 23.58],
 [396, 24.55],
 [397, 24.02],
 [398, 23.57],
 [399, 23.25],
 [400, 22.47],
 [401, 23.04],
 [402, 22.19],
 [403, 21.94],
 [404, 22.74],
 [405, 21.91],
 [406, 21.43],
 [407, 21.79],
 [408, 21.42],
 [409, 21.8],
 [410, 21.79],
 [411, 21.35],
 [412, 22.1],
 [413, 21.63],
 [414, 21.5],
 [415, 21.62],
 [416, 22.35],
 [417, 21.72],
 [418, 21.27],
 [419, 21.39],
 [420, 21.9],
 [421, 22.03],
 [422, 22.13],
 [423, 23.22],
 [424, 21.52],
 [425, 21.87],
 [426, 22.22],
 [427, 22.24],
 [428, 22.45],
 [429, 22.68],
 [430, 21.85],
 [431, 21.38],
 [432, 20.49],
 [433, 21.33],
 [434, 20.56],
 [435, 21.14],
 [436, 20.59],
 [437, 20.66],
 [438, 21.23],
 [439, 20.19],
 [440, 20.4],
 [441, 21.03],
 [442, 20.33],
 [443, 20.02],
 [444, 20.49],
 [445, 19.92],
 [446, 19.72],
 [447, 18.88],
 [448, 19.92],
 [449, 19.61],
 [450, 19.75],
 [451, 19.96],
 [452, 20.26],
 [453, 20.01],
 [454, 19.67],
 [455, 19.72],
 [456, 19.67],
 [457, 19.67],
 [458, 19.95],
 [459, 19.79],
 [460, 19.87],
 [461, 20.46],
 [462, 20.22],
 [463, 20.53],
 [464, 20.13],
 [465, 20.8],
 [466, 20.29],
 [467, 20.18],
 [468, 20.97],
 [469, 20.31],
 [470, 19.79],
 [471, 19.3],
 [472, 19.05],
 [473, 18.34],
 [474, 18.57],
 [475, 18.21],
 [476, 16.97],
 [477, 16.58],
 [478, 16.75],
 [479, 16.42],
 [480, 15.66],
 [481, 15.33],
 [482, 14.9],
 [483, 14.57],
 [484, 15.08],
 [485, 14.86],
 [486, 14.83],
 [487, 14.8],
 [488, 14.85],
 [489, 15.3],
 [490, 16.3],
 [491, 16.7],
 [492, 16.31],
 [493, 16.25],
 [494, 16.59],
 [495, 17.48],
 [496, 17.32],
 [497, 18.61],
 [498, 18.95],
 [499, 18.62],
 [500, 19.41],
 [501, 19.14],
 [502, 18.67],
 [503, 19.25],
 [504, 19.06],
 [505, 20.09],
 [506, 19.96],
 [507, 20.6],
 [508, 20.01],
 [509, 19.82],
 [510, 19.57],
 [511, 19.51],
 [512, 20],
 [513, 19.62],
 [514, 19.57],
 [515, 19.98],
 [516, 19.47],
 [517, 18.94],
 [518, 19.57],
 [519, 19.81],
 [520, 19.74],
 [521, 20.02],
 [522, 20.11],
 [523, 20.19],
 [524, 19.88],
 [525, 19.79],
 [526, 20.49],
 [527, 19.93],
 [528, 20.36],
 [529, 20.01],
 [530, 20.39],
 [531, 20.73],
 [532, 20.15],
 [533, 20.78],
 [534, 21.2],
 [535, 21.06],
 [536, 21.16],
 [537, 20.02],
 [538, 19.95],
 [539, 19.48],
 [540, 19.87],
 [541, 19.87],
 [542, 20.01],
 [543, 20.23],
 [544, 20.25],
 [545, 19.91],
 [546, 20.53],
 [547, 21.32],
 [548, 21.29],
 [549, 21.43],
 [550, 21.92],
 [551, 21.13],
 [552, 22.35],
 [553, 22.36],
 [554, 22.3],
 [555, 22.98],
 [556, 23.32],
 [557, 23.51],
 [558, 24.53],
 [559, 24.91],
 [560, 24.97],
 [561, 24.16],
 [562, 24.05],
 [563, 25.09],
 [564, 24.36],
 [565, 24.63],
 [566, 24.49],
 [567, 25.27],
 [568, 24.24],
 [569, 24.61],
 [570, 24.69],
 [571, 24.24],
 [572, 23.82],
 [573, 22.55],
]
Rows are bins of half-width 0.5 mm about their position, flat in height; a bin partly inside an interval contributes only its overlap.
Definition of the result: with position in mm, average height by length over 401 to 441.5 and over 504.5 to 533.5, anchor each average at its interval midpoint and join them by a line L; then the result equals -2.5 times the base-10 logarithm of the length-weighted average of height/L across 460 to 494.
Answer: 0.18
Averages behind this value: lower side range 21.6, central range 17.6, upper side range 20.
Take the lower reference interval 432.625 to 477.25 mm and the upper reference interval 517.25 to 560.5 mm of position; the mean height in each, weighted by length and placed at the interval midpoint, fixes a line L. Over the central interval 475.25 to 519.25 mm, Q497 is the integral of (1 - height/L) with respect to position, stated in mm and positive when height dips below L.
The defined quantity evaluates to 5.8 mm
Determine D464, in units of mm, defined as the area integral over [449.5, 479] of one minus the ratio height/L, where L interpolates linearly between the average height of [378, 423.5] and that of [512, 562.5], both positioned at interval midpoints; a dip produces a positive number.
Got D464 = 3.5 mm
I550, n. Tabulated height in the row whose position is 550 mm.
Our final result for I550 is 21.92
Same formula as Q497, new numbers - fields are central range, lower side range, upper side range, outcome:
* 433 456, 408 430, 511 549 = 1.4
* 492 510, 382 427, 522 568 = 2.7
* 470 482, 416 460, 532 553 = 2.0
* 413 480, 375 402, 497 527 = 5.1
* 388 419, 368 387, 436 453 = 0.7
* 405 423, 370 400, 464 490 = 0.4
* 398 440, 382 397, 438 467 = 0.7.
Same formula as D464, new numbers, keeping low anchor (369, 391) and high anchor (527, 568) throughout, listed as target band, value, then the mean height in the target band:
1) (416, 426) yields 0.9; 21.9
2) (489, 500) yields 2.7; 17.3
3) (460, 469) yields 1.1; 20.4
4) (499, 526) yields 3.4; 19.7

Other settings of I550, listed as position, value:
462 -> 20.22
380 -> 24.51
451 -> 19.96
